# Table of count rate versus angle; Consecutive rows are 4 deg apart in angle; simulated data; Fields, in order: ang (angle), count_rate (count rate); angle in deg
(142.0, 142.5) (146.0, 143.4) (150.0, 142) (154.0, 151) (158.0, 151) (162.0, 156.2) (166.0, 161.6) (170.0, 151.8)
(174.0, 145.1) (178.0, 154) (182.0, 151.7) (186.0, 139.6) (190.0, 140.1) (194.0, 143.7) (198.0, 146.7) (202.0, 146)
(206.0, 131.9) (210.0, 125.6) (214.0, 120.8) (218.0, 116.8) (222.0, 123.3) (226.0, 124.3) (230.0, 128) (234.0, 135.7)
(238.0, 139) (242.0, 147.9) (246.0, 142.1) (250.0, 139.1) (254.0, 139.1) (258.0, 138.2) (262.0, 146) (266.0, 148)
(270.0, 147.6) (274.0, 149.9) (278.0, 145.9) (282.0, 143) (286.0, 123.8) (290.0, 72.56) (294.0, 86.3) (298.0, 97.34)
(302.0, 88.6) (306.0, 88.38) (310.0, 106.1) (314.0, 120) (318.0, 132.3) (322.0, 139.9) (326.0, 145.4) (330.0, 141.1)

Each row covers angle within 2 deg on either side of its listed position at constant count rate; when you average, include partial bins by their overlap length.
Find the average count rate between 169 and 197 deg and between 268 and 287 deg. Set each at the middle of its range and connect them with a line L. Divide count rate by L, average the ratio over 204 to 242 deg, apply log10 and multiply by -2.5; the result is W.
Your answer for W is 0.13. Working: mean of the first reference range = 146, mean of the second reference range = 143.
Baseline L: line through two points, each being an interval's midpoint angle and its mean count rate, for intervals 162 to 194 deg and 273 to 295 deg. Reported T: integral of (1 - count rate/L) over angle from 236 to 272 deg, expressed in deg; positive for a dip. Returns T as -4.07 deg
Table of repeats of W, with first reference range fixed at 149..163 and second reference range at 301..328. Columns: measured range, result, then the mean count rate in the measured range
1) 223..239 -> 0.03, 131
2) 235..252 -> -0.07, 142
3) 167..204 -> -0.02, 147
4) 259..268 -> -0.14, 146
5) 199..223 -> 0.09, 128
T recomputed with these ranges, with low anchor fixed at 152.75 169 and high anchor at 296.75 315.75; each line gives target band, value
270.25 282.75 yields -4.0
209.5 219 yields 1.0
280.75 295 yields 0.2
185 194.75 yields 0.2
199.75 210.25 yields 0.2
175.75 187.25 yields -0.1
